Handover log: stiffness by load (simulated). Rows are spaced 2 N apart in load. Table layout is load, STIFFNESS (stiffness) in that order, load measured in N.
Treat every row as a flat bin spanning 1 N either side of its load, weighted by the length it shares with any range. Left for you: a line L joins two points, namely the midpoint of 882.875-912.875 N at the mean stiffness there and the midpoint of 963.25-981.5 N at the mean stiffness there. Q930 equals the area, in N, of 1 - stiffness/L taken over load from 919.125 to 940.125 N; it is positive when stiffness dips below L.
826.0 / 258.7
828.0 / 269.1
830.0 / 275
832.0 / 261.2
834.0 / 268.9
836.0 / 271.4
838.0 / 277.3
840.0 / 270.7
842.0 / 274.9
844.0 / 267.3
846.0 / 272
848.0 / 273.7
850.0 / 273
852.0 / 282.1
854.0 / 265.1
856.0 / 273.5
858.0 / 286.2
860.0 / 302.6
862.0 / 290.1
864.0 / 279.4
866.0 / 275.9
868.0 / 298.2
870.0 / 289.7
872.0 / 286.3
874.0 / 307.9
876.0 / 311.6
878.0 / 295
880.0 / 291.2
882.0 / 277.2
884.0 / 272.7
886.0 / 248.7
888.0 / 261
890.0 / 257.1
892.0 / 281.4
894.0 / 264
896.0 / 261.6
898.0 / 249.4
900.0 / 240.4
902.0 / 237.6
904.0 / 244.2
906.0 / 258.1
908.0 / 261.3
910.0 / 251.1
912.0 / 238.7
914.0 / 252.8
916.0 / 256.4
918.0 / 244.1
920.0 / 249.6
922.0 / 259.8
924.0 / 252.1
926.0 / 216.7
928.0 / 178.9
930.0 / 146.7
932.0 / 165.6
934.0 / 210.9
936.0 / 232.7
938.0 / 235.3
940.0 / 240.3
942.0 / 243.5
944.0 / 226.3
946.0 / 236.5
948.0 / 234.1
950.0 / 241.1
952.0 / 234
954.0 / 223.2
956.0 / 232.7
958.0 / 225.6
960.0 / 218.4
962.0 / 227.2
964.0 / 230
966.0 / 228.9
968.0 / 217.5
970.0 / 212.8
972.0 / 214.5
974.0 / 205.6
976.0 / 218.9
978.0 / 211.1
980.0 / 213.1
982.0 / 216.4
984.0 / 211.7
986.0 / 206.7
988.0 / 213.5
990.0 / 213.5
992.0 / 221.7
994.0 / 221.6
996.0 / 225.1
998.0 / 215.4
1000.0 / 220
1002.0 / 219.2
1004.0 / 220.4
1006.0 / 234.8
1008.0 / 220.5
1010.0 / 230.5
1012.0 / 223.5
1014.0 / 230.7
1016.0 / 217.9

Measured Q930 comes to 2.0 N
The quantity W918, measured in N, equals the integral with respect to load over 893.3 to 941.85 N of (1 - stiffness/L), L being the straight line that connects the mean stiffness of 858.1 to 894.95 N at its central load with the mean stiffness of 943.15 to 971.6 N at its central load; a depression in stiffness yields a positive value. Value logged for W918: 3.8 N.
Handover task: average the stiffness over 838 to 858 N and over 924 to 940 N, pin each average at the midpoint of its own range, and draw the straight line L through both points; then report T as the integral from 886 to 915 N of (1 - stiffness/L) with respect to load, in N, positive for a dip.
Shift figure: -3.0 N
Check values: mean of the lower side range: 273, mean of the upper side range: 204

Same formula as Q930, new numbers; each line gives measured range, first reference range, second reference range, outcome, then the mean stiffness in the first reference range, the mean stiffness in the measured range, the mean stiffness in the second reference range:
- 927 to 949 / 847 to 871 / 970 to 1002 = 2.43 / 282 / 214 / 215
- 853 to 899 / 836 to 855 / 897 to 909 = -3.43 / 273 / 279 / 248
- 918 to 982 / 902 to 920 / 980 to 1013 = 3.70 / 250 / 222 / 219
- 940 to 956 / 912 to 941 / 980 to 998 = -0.90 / 225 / 234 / 216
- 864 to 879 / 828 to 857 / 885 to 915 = -1.78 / 272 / 294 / 254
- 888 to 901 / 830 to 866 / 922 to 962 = -0.52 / 276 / 259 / 222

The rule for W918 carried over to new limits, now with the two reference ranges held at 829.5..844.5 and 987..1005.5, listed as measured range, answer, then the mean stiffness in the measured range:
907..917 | -0.2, 252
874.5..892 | -1.5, 278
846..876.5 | -2.6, 285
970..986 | 0.9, 213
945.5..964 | 0.2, 230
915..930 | 0.8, 231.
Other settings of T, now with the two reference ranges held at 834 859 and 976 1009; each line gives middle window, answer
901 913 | 0.10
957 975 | 0.63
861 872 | -0.85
